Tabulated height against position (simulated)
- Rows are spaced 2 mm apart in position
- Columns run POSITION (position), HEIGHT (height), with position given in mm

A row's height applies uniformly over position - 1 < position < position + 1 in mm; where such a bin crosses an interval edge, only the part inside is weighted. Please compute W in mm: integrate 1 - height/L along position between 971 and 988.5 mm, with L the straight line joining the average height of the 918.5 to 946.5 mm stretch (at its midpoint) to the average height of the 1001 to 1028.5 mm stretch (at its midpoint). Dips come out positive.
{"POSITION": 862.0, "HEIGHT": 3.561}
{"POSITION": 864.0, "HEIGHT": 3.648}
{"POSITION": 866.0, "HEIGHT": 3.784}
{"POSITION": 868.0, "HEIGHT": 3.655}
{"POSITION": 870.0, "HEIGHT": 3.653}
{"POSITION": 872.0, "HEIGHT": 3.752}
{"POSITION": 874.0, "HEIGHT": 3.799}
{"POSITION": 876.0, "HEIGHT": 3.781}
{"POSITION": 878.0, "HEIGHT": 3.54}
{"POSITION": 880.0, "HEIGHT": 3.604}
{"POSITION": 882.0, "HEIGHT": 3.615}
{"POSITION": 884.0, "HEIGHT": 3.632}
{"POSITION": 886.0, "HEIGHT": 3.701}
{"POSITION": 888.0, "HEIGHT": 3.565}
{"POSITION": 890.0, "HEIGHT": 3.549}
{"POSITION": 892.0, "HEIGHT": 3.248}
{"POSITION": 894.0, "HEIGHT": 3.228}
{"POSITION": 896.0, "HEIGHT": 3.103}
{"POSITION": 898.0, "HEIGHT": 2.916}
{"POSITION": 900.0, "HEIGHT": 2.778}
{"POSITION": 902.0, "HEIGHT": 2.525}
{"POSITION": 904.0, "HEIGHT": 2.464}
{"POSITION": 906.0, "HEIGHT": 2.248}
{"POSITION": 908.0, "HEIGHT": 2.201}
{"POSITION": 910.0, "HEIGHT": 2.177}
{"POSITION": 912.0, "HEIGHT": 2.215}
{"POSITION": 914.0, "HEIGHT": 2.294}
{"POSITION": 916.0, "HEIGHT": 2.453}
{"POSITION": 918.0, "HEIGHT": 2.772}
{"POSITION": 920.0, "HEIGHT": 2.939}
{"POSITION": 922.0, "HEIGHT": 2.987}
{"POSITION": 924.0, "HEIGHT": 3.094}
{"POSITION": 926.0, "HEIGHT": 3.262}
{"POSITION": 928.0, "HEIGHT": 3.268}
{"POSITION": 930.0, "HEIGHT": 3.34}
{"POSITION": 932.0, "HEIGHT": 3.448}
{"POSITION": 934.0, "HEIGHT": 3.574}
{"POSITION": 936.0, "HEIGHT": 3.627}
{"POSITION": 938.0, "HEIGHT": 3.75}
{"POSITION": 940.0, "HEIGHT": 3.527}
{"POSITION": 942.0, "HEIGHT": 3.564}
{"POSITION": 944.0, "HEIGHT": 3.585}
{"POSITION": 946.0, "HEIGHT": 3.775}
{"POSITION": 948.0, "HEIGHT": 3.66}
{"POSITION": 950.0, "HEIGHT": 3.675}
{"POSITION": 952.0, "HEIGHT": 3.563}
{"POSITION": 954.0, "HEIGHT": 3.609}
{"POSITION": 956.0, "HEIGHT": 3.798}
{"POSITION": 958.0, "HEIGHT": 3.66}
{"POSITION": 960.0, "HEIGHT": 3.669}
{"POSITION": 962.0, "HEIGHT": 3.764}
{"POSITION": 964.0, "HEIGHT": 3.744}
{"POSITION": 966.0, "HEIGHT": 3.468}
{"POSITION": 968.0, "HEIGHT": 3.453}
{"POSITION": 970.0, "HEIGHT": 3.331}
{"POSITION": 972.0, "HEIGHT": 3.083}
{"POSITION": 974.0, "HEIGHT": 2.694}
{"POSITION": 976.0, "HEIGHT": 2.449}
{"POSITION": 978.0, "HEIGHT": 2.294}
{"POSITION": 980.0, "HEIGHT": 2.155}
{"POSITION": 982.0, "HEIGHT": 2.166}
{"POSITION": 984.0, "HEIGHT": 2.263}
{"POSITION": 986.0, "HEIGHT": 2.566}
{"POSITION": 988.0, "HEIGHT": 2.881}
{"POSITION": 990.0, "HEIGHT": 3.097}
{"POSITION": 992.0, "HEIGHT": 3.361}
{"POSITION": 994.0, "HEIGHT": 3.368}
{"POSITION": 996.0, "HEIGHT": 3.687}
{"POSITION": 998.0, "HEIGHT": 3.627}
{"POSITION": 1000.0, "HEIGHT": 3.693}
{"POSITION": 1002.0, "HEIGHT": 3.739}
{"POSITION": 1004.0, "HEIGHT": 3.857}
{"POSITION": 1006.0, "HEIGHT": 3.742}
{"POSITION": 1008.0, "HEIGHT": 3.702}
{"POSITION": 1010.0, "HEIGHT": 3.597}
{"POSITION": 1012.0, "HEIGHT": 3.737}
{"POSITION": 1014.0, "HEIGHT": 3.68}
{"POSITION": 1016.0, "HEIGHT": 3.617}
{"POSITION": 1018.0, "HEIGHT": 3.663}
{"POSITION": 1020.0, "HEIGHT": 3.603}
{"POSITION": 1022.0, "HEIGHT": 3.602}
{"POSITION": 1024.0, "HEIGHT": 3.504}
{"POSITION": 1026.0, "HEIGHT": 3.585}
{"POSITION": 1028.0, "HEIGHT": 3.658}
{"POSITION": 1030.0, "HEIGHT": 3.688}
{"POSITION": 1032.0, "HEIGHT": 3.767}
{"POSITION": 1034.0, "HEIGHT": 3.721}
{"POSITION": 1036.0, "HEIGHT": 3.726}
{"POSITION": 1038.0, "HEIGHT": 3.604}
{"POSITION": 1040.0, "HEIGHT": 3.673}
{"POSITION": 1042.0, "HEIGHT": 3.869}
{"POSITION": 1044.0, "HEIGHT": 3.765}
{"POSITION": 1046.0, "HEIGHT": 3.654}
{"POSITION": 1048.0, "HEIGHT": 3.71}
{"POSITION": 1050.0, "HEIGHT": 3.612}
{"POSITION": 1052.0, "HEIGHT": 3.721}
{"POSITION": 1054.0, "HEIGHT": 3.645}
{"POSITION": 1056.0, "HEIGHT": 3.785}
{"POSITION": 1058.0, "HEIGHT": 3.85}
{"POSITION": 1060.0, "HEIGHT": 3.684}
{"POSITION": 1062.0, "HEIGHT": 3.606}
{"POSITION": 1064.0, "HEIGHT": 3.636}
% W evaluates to 5.2 mm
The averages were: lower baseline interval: 3.39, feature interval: 2.49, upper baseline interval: 3.66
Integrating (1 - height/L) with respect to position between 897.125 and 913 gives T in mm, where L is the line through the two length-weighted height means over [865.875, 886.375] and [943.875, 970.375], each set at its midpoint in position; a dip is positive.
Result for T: 5.3 mm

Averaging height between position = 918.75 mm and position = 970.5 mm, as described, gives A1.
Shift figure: 3.5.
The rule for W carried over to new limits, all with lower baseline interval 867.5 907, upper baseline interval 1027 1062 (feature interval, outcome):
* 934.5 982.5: 1.90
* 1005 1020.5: -0.17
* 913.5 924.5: 2.05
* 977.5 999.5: 4.19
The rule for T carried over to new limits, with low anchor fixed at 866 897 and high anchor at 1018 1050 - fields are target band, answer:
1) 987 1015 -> 0.7 mm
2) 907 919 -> 4.1 mm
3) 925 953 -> 0.5 mm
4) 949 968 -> -0.2 mm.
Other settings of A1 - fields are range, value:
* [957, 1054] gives 3.42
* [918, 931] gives 3.12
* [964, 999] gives 2.96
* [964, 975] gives 3.25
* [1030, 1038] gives 3.71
